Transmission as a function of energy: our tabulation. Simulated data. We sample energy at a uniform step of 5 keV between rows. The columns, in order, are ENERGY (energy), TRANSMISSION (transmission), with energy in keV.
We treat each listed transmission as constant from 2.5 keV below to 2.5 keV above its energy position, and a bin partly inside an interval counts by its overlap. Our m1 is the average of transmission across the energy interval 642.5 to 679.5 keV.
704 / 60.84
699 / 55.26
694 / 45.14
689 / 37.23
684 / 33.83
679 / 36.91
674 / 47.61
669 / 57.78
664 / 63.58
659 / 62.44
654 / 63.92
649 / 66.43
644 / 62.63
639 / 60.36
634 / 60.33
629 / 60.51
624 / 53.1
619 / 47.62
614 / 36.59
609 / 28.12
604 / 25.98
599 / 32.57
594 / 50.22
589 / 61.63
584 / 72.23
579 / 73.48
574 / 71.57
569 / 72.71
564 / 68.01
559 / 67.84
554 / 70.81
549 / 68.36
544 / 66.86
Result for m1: 58.7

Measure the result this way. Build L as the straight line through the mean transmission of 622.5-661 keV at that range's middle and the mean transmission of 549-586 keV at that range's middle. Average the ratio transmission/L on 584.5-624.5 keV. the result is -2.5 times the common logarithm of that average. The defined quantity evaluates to 0.471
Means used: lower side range 70.8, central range 42.9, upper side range 61.4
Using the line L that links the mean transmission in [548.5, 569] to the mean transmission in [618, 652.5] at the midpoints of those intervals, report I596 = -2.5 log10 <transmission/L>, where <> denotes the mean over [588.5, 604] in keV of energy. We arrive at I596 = 0.45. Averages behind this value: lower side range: 69.3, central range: 42.8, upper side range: 59.3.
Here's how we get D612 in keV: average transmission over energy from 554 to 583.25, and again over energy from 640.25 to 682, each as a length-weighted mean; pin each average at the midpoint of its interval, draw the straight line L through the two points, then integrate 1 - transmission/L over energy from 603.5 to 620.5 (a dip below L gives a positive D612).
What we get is 7.8 keV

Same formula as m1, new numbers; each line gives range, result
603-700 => 50.6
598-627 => 38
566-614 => 53.5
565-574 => 71.6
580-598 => 60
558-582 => 70.9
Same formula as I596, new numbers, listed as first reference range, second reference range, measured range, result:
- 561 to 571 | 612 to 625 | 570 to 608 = 0.10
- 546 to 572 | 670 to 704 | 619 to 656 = -0.11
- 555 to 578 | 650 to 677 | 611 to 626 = 0.39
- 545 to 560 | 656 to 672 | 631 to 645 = 0.03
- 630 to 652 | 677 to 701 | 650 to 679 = -0.10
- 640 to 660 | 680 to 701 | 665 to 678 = 0.01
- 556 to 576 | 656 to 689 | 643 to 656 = -0.19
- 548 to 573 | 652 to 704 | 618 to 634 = 0.07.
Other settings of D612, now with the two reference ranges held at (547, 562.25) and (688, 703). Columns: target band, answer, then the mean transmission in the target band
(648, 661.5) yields -2.43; 64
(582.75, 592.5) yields -0.06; 64.5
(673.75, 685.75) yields 2.93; 38.3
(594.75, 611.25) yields 8.21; 31.2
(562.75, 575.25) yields -0.77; 71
